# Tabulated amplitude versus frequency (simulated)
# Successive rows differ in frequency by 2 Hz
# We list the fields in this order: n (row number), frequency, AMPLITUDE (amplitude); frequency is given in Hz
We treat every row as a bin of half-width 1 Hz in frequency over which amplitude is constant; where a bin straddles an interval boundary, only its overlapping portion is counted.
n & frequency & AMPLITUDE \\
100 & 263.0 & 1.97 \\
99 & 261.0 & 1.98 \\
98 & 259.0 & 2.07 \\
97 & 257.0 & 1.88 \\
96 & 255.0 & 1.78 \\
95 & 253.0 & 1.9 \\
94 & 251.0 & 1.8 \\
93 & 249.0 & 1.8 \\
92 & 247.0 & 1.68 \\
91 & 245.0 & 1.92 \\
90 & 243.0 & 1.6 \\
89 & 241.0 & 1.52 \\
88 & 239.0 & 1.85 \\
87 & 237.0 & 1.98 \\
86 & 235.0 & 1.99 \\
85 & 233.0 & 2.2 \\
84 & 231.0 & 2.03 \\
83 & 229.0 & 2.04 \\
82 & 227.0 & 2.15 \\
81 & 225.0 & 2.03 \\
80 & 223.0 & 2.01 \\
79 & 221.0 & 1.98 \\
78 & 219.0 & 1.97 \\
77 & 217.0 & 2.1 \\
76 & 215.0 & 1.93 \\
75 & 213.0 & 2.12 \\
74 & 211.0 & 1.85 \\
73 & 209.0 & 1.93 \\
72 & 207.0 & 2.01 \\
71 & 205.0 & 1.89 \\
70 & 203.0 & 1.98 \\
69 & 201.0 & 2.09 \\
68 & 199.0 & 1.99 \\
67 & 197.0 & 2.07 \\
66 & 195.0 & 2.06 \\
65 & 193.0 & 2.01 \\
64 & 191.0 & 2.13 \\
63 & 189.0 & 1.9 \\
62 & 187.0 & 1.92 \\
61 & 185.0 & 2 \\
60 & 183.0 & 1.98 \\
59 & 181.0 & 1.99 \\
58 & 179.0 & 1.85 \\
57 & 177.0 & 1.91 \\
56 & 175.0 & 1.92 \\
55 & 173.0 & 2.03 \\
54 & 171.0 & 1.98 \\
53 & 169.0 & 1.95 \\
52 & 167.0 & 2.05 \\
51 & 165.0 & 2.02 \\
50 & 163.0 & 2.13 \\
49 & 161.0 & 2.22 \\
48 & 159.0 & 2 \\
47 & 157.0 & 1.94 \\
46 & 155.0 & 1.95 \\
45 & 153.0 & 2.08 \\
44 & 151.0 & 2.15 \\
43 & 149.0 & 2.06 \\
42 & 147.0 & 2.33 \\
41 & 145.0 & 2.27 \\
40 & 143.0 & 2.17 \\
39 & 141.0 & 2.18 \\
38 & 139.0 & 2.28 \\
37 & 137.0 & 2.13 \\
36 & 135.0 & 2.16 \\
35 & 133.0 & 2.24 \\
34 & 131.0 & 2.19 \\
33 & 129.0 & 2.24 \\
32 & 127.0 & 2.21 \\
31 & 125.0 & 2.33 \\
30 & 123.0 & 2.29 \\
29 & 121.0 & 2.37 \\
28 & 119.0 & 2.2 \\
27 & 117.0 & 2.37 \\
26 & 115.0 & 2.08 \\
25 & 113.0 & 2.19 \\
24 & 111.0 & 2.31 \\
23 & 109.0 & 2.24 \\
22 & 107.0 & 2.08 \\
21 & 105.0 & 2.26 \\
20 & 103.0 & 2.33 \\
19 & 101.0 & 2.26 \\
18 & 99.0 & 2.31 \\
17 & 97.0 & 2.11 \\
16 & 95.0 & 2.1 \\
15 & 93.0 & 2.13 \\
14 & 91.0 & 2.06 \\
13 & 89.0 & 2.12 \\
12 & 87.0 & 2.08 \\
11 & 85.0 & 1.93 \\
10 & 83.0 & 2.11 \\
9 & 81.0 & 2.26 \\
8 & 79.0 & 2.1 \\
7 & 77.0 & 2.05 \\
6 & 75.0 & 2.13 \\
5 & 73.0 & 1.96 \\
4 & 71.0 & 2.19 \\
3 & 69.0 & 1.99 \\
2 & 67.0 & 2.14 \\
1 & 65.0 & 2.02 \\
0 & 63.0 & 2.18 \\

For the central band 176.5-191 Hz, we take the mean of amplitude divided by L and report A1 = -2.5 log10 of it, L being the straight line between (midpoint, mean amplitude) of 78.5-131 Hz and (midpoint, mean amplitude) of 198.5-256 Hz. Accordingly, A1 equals 0.04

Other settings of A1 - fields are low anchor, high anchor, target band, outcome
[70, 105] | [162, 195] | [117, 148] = -0.09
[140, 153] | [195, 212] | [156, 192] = 0.05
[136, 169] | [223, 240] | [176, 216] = 0.05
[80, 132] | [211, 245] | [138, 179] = 0.01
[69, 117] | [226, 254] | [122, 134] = -0.08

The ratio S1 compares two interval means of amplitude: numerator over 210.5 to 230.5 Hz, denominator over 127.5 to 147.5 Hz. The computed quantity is 0.91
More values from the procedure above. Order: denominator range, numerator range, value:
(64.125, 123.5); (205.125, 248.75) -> 0.90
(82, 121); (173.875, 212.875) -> 0.91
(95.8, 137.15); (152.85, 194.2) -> 0.89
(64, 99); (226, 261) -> 0.91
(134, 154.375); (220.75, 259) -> 0.88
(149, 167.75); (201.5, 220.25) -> 0.96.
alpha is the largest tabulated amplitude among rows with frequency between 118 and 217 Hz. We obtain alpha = 2.37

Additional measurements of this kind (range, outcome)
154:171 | 2.22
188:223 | 2.13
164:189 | 2.05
